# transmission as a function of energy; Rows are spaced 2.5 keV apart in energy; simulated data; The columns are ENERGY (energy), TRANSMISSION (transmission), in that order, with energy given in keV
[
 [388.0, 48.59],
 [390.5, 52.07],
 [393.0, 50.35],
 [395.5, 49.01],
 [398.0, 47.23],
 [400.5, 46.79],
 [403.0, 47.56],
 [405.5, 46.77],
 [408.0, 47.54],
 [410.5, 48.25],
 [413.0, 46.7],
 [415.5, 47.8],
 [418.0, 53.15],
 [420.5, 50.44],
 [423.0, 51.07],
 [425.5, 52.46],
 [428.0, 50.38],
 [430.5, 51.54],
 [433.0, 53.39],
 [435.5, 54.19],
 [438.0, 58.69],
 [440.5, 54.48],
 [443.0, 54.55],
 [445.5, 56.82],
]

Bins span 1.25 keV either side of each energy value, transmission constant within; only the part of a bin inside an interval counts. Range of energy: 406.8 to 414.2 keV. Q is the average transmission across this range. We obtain 47.5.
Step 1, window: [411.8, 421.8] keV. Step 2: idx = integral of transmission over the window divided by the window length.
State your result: 49.5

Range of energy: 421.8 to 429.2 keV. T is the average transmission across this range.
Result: 51.3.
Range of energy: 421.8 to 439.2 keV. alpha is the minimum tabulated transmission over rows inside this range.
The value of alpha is 50.38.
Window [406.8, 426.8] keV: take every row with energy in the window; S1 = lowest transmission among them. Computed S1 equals 46.7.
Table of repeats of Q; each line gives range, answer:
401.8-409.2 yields 47.3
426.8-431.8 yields 51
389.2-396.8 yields 50.4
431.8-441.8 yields 55.2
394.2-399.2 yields 48.2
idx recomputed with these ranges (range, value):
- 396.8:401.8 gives 47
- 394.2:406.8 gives 47.5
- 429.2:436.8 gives 53.1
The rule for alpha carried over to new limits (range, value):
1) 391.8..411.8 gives 46.77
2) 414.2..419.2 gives 47.8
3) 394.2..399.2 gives 47.23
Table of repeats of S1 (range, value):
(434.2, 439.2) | 54.19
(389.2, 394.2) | 50.35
